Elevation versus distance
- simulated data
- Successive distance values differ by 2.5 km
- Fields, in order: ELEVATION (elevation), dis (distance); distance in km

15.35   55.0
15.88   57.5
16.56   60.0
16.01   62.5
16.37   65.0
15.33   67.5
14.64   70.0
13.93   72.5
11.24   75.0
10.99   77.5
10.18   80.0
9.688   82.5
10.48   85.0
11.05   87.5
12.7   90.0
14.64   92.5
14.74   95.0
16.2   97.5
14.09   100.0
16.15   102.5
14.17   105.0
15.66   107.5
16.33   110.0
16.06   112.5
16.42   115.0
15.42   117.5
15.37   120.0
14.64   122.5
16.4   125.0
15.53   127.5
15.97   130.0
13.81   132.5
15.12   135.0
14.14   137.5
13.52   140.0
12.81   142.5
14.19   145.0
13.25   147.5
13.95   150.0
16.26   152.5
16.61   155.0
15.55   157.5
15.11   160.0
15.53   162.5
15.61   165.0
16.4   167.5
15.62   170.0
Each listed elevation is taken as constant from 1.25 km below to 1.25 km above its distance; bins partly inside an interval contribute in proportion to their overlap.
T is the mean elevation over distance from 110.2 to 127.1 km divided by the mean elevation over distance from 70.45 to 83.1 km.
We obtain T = 1.4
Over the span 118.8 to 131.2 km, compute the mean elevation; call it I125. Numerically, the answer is 15.6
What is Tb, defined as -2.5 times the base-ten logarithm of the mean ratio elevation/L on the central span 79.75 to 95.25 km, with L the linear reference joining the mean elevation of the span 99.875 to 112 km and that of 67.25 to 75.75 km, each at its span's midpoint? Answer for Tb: 0.22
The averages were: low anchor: 13.8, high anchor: 15.4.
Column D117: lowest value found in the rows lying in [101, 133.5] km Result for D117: 13.81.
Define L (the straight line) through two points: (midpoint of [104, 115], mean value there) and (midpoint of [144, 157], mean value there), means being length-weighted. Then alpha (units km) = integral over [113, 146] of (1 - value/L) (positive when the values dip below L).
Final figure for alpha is 0.9 km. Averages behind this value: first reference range 15.7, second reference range 14.9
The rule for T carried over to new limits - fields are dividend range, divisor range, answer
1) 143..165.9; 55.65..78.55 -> 1.03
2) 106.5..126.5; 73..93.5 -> 1.38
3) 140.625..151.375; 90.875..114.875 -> 0.88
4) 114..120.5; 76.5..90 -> 1.48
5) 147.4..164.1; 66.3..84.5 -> 1.26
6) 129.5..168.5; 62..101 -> 1.12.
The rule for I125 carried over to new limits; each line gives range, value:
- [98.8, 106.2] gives 14.8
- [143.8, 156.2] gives 14.8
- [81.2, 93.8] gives 11.7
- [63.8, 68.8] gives 15.8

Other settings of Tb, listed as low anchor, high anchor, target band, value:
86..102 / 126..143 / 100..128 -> -0.10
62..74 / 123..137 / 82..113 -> 0.08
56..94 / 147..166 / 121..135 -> -0.05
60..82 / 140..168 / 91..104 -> -0.08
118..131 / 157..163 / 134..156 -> 0.08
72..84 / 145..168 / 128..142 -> -0.03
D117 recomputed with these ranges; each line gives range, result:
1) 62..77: 11.24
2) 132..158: 12.81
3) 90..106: 12.7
